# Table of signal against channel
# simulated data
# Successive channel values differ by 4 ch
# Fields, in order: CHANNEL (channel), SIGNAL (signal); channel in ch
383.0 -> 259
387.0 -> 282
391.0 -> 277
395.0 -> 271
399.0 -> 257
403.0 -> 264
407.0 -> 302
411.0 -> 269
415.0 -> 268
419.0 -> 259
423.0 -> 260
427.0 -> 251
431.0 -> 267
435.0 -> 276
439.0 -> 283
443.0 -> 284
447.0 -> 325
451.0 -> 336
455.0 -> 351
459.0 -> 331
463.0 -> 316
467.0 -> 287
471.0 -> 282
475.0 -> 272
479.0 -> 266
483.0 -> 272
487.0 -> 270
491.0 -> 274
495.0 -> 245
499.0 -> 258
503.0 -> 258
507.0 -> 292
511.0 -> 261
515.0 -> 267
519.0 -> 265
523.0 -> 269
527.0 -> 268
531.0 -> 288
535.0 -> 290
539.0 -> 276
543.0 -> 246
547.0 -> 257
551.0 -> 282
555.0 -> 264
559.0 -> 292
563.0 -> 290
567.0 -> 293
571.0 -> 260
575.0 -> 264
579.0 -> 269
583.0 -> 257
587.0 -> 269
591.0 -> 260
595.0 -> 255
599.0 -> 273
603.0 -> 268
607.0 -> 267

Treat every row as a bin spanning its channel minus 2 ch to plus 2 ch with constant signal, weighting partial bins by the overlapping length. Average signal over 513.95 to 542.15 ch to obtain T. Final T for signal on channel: 274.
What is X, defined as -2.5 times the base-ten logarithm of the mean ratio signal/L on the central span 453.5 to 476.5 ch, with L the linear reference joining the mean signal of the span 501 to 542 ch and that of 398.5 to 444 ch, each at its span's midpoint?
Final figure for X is -0.132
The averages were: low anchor 270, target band 306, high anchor 273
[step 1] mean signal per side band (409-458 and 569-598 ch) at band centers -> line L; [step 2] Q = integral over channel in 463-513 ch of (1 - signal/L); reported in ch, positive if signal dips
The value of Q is 1.1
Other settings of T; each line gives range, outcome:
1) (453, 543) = 279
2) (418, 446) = 271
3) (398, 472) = 288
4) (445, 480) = 309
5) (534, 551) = 268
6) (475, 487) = 270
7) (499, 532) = 270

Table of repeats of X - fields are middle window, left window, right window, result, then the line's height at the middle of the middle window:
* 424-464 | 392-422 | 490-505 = -0.138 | 265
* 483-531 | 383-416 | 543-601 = 0.014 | 271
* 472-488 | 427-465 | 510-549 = 0.075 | 290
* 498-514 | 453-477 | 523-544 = 0.076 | 287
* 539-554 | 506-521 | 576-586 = 0.013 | 267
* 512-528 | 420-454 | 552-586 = 0.046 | 278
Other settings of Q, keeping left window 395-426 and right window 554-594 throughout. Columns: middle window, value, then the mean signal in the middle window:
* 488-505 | 0.7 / 259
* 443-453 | -1.9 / 321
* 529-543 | -0.4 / 279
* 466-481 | -0.4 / 276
